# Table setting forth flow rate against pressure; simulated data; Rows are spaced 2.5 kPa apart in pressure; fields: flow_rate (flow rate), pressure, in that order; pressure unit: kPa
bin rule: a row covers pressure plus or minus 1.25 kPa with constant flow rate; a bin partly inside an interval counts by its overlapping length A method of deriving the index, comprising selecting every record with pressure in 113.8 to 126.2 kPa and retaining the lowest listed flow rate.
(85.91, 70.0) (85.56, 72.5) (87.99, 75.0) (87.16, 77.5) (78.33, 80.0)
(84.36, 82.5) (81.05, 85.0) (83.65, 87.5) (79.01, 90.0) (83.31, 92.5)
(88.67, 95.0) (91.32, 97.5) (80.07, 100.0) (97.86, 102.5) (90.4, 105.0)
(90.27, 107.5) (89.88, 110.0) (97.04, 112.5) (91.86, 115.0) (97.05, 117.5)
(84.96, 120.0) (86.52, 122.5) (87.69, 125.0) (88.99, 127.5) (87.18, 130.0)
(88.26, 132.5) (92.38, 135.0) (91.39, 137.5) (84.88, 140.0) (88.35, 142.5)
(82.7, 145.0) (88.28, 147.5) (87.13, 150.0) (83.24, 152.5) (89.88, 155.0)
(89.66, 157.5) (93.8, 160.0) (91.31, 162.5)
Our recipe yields 84.96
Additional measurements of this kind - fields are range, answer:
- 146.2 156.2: 83.24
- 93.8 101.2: 80.07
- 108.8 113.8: 89.88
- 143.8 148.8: 82.7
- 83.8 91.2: 79.01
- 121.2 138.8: 86.52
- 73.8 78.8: 87.16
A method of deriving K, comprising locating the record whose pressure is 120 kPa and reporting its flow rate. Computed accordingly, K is 84.96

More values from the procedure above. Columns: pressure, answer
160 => 93.8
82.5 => 84.36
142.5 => 88.35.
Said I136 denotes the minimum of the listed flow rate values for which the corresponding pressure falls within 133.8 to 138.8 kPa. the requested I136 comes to 91.39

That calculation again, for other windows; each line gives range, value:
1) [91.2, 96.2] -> 83.31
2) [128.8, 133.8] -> 87.18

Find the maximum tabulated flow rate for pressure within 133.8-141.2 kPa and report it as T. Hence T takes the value 92.38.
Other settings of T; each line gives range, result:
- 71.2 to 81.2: 87.99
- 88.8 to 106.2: 97.86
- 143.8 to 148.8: 88.28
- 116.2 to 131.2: 97.05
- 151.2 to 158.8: 89.88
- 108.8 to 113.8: 97.04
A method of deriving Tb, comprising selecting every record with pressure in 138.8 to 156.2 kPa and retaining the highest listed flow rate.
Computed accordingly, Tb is 89.88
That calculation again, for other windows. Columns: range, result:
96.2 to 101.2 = 91.32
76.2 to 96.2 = 88.67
